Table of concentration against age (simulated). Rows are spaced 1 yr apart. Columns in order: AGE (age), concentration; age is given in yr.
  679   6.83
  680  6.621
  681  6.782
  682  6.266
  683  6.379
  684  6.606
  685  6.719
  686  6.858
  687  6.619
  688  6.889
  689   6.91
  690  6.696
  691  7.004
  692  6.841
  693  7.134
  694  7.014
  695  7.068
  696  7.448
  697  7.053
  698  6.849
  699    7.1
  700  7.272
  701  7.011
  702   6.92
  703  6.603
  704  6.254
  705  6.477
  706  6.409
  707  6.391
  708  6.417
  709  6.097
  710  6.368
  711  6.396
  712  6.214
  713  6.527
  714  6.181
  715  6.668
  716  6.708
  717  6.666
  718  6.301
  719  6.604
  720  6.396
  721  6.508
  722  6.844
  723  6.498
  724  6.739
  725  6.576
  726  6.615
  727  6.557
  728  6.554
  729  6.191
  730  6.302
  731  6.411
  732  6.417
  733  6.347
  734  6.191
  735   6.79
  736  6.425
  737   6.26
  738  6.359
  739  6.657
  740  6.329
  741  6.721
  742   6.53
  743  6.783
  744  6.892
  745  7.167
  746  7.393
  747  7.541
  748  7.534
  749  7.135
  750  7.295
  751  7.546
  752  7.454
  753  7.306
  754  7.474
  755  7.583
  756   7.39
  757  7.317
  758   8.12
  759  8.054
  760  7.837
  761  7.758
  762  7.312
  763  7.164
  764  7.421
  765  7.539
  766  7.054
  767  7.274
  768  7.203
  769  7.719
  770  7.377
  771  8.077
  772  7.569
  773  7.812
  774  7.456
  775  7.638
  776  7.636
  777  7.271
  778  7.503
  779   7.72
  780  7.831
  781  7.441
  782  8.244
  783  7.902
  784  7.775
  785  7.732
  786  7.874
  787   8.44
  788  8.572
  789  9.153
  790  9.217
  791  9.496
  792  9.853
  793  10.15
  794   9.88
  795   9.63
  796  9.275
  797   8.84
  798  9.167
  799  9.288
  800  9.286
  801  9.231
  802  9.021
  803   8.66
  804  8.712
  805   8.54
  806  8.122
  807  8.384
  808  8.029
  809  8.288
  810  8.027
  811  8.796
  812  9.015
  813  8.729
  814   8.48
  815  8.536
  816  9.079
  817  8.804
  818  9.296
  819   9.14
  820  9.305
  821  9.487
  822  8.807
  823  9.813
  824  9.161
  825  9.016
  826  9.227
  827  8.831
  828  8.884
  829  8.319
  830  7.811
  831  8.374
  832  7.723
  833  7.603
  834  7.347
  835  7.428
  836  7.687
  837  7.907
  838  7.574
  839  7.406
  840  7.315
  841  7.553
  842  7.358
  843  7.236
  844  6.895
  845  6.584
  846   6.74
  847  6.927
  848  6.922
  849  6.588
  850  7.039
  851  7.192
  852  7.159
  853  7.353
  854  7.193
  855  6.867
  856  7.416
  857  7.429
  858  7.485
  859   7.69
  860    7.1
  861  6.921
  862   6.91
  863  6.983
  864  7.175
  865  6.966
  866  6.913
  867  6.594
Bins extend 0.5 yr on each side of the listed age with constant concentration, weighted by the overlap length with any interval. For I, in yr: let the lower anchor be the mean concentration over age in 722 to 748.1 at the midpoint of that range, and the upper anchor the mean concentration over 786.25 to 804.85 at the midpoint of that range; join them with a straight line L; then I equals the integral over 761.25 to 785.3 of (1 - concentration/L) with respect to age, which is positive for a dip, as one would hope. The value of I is 2.0 yr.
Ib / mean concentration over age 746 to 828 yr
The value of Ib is 8.29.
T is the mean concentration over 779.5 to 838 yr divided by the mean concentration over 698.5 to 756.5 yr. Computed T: 1.29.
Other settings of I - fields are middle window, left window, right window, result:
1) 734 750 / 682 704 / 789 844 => 1.6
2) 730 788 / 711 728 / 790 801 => 5.2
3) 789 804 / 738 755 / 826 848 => -3.9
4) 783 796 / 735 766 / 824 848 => -2.6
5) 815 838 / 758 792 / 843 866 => -3.8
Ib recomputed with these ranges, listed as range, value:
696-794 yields 7.2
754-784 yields 7.59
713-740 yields 6.49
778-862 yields 8.21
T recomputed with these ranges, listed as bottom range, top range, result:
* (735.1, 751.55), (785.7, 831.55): 1.29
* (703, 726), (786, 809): 1.39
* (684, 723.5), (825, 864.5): 1.12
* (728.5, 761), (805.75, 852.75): 1.15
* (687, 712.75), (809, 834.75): 1.29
